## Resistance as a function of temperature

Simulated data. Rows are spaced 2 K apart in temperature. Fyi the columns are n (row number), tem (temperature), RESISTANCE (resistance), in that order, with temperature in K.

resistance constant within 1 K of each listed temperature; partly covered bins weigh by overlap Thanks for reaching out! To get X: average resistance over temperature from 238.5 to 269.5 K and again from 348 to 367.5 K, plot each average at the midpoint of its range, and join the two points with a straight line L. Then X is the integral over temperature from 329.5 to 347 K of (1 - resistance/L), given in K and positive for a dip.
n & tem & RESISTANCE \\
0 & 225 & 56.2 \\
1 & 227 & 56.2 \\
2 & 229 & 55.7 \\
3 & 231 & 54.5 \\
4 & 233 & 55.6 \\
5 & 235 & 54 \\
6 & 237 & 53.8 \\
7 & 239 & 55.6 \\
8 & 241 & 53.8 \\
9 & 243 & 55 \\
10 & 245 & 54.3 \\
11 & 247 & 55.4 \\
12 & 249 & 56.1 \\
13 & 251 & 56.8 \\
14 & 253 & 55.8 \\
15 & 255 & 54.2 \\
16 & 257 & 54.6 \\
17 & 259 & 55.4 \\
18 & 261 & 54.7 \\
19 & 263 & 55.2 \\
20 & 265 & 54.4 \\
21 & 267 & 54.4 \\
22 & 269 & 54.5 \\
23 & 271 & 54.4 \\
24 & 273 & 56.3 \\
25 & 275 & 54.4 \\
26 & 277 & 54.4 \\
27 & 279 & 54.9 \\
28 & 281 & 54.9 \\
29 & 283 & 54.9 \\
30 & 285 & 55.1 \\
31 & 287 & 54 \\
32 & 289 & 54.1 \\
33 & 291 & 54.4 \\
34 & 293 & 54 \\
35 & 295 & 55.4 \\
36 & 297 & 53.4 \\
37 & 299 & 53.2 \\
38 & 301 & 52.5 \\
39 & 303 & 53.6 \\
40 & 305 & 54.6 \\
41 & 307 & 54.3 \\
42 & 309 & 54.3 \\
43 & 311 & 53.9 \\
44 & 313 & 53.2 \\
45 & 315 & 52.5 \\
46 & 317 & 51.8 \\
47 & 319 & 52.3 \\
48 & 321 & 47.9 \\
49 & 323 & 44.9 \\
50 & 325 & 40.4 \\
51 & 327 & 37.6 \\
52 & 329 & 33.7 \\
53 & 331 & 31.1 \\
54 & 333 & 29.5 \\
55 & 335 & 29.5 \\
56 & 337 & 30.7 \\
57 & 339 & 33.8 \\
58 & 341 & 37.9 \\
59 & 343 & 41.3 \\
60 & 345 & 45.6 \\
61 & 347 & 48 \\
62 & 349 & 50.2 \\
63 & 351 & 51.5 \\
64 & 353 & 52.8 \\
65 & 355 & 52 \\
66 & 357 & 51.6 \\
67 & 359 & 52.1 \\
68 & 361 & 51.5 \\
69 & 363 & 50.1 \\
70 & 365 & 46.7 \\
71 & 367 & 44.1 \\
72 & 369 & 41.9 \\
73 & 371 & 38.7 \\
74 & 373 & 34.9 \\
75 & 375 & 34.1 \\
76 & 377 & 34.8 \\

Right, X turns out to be 5.3 K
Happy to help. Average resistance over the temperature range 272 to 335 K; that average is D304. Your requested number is 50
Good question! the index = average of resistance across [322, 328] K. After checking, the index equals 41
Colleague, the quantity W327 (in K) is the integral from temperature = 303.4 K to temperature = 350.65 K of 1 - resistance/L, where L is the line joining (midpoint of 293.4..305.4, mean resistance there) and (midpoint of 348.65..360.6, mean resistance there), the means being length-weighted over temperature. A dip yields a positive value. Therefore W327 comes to 7.8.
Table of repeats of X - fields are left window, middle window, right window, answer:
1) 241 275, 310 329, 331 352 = -1.70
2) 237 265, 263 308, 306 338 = -4.52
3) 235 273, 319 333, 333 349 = 0.62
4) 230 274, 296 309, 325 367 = -1.40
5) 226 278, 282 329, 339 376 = -1.14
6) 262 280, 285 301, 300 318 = -0.02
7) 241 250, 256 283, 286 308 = -0.14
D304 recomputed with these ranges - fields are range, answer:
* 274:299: 54.4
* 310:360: 44.2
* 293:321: 53.3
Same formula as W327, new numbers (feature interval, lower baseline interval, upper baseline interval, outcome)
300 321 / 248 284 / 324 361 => -2.5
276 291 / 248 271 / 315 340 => -1.6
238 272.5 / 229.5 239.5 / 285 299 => -0.3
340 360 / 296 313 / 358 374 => -0.5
